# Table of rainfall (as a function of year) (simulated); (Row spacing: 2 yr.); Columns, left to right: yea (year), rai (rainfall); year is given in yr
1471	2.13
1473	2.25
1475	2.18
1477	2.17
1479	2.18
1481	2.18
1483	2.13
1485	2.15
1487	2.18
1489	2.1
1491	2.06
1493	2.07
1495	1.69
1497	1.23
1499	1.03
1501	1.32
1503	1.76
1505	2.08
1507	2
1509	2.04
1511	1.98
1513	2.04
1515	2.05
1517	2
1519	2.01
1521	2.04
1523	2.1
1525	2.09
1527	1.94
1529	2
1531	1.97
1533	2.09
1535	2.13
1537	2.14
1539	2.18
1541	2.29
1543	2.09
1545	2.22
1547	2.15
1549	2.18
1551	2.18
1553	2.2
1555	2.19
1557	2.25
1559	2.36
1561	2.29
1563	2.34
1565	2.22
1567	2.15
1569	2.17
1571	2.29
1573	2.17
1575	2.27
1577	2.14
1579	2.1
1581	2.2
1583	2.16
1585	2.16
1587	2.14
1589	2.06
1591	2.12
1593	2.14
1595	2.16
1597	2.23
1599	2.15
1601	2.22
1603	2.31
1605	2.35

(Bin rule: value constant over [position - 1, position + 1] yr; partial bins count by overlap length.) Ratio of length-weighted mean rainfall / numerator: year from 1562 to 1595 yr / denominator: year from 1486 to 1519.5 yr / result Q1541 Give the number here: 1.17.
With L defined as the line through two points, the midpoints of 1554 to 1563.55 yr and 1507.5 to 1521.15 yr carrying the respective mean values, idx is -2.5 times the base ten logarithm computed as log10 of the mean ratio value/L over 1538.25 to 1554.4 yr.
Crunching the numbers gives 0.01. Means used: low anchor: 2.02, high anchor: 2.28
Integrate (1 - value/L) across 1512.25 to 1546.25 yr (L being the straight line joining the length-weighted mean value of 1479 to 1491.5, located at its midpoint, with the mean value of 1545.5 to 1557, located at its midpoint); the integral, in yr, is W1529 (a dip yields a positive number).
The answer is 1.4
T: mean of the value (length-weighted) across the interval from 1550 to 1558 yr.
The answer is 2.21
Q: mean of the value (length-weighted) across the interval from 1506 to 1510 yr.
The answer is 2.02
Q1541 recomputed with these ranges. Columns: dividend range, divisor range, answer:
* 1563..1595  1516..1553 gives 1.03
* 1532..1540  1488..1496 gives 1.08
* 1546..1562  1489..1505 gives 1.34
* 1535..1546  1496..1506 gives 1.47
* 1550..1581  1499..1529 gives 1.15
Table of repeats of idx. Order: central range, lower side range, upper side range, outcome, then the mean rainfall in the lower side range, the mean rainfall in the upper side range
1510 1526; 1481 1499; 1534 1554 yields 0.01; 1.91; 2.18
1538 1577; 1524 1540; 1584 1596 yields -0.06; 2.07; 2.13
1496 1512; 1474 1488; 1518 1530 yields 0.24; 2.17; 2.03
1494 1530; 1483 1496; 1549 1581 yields 0.14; 2.05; 2.22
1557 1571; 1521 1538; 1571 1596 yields -0.07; 2.06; 2.16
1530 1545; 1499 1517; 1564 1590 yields -0.07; 1.86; 2.17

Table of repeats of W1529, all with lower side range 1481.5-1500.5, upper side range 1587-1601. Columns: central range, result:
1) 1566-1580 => -0.7 yr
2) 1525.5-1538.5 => -0.6 yr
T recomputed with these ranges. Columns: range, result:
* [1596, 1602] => 2.2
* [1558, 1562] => 2.33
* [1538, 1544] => 2.19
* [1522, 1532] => 2.02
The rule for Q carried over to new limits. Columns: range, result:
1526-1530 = 1.97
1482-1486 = 2.14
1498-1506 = 1.55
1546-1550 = 2.17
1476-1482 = 2.18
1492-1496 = 1.88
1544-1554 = 2.19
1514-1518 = 2.02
